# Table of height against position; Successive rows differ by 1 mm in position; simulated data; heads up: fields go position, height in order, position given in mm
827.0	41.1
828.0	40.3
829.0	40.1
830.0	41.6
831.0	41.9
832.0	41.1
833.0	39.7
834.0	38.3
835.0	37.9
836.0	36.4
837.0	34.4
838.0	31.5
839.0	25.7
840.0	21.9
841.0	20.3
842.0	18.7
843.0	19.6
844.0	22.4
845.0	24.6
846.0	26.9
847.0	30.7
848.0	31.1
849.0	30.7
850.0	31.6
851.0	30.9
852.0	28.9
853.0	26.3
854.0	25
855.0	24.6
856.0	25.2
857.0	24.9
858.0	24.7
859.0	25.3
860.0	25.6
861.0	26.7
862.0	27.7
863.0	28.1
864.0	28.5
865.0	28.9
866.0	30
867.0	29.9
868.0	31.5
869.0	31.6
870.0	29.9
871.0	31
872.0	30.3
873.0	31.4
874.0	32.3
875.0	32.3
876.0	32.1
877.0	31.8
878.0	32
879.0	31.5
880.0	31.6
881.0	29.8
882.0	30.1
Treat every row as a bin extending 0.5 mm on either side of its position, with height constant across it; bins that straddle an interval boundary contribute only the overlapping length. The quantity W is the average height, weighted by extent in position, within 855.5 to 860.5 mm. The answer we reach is 25.1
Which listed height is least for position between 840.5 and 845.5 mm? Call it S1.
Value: 18.7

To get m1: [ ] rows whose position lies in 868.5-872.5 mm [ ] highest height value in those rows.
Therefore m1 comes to 31.6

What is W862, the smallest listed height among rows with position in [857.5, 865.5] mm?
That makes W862 24.7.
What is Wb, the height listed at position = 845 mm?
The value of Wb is 24.6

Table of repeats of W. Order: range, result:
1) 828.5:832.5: 41.2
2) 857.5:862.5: 26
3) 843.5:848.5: 27.1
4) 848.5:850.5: 31.1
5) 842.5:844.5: 21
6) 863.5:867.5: 29.3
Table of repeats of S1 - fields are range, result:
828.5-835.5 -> 37.9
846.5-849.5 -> 30.7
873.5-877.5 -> 31.8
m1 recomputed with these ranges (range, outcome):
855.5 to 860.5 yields 25.6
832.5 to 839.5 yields 39.7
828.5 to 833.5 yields 41.9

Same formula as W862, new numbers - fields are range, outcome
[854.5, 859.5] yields 24.6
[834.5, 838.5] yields 31.5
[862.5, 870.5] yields 28.1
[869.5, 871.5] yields 29.9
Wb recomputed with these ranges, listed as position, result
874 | 32.3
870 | 29.9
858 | 24.7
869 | 31.6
